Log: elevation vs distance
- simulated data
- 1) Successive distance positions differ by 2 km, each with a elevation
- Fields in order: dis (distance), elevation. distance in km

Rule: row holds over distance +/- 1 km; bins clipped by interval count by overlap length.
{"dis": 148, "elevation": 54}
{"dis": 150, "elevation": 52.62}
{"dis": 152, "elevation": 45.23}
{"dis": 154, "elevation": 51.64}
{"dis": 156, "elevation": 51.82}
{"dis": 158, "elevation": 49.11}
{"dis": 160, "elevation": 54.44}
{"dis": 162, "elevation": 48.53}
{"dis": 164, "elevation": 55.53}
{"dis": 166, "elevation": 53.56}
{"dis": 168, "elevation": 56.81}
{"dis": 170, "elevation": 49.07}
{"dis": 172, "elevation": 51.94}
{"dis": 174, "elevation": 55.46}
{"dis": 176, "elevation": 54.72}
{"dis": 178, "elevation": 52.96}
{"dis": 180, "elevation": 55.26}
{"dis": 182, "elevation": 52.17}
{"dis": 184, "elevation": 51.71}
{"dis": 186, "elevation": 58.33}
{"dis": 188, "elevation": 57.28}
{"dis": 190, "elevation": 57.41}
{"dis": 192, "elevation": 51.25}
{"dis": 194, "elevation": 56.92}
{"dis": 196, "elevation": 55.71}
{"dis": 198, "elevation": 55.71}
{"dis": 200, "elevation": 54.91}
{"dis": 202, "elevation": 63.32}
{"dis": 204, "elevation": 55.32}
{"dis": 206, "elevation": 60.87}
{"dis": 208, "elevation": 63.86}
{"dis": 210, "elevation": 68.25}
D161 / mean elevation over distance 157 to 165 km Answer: 51.9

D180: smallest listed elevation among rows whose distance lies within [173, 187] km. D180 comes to 51.71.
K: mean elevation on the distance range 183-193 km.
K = 55.2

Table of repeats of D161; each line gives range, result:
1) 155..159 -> 50.5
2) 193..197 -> 56.3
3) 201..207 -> 59.8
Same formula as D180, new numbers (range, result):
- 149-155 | 45.23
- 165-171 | 49.07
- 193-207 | 54.91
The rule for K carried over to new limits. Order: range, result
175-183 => 53.8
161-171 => 52.7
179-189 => 55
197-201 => 55.3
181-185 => 51.9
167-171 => 52.9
